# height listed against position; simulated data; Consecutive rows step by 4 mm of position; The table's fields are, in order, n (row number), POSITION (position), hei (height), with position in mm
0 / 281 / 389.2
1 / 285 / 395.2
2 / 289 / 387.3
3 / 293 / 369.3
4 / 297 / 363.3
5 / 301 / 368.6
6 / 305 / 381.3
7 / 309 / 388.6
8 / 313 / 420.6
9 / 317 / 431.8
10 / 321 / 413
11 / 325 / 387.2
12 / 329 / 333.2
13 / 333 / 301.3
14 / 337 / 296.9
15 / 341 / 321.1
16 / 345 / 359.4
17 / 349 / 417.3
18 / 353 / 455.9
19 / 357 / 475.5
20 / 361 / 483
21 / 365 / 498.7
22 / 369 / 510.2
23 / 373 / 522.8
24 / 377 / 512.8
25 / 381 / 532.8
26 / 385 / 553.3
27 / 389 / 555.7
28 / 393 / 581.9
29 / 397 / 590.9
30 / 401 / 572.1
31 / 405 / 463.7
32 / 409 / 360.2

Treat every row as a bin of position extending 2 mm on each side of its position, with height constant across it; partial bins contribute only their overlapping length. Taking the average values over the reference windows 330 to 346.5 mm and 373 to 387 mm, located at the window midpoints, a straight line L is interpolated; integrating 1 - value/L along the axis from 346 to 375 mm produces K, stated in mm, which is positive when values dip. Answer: -3.0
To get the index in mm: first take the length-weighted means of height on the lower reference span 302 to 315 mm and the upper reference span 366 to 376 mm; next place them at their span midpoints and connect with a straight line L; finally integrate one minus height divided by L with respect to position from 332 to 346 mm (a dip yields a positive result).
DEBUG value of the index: 4.2 mm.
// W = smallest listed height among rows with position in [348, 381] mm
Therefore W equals 417.3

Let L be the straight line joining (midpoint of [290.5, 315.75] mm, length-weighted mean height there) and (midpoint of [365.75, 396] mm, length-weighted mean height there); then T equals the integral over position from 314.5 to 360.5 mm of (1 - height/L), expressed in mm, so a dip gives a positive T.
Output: 6.8 mm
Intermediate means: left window 384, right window 539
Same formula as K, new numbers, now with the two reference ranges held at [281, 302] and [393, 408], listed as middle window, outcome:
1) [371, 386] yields -0.7 mm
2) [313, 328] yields 0.5 mm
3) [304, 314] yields 0.2 mm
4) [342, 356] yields 1.6 mm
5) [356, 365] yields -0.1 mm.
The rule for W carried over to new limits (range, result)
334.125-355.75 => 296.9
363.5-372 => 498.7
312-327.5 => 387.2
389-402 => 555.7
